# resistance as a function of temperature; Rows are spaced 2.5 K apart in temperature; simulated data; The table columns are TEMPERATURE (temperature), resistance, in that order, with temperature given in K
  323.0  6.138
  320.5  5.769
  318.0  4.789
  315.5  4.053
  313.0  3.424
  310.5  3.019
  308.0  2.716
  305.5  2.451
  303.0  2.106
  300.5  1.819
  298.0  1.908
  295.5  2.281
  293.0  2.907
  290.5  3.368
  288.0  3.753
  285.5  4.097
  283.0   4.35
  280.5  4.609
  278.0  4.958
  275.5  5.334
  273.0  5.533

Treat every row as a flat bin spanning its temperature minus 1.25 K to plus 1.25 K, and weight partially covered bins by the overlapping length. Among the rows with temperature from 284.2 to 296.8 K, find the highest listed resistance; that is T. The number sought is 4.097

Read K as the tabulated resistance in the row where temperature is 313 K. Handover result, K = 3.424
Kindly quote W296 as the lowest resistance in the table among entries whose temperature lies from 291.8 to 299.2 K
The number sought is 1.908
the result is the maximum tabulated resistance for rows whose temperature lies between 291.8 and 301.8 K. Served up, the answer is 2.907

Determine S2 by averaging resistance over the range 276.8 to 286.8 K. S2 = 4.5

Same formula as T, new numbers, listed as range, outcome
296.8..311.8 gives 3.019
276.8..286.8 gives 4.958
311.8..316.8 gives 4.053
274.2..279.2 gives 5.334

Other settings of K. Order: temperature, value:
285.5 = 4.097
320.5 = 5.769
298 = 1.908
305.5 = 2.451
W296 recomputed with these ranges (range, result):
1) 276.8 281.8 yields 4.609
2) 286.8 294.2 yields 2.907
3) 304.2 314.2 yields 2.451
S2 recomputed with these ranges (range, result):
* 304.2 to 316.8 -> 3.14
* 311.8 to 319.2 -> 4.09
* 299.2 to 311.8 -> 2.42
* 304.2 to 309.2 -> 2.58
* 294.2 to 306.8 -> 2.12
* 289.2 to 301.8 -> 2.46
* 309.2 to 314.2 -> 3.21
